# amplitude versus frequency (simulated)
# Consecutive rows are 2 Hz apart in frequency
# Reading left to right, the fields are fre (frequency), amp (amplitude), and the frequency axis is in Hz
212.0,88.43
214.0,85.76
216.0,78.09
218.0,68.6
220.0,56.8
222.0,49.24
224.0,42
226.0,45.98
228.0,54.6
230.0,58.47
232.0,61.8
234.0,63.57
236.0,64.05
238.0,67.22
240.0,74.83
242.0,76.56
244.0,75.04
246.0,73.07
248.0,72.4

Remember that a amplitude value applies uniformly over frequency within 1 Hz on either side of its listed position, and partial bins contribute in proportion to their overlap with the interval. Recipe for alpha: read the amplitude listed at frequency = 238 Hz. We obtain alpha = 67.22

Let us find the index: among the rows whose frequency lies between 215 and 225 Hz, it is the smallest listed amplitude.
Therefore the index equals 42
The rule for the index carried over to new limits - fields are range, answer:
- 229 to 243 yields 58.47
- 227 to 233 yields 54.6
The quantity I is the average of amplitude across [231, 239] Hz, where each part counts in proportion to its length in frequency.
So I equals 64.2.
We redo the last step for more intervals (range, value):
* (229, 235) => 61.3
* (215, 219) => 73.3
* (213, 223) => 67.7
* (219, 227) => 48.5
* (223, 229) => 47.5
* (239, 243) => 75.7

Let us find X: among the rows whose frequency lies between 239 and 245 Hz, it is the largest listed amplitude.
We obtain 76.56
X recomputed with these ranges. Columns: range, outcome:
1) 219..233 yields 61.8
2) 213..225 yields 85.76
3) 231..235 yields 63.57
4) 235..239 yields 67.22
